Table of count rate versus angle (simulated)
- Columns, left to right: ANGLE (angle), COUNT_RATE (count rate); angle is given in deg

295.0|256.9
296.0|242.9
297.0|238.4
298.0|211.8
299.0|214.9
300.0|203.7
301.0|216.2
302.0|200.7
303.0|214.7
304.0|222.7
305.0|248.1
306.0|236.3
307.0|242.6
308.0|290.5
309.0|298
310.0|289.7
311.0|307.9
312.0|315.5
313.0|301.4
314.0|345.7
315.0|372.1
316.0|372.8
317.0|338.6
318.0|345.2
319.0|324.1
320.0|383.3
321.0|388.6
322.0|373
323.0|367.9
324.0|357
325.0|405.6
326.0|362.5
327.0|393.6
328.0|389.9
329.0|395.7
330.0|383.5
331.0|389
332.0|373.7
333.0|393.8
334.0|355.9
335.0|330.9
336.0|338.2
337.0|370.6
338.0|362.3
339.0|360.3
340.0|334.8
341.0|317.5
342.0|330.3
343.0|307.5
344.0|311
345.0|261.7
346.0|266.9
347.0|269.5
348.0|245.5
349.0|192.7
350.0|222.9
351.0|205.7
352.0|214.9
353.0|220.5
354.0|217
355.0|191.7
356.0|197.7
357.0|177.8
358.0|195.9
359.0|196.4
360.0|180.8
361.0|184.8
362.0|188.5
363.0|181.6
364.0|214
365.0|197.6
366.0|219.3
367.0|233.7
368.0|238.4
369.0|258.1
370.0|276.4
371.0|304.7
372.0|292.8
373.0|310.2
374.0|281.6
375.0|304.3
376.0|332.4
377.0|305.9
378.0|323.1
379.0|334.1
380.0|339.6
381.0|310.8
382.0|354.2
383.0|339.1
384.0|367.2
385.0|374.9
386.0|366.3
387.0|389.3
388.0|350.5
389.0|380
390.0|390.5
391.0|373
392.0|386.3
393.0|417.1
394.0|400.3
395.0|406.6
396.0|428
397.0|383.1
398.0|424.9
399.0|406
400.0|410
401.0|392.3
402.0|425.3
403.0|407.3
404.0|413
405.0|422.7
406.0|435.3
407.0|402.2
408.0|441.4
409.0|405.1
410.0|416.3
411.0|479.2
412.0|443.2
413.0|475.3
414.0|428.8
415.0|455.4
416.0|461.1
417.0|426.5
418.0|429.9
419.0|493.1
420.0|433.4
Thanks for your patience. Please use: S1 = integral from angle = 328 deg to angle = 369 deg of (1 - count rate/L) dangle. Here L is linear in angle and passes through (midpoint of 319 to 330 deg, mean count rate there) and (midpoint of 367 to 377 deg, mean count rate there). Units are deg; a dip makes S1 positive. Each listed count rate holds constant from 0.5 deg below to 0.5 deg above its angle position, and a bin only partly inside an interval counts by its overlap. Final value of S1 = 8.03 deg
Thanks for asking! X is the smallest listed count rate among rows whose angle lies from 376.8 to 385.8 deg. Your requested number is 305.9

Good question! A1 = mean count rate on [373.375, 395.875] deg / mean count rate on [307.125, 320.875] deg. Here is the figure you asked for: 1.08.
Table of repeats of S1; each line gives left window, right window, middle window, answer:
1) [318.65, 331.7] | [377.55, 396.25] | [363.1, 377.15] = 4.0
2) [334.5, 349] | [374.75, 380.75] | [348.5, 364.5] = 5.9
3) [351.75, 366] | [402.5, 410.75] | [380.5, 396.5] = -2.0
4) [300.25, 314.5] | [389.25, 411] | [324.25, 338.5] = -3.4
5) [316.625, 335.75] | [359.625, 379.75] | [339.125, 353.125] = 2.3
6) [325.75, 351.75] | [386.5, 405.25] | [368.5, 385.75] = 2.6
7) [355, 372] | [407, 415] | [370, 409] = -4.0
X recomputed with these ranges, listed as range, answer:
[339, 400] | 177.8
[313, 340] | 301.4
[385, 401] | 350.5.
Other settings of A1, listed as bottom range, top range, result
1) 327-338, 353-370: 0.56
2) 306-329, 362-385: 0.84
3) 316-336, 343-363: 0.59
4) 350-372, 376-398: 1.70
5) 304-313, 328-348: 1.22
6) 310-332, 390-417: 1.16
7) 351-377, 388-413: 1.77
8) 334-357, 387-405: 1.45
